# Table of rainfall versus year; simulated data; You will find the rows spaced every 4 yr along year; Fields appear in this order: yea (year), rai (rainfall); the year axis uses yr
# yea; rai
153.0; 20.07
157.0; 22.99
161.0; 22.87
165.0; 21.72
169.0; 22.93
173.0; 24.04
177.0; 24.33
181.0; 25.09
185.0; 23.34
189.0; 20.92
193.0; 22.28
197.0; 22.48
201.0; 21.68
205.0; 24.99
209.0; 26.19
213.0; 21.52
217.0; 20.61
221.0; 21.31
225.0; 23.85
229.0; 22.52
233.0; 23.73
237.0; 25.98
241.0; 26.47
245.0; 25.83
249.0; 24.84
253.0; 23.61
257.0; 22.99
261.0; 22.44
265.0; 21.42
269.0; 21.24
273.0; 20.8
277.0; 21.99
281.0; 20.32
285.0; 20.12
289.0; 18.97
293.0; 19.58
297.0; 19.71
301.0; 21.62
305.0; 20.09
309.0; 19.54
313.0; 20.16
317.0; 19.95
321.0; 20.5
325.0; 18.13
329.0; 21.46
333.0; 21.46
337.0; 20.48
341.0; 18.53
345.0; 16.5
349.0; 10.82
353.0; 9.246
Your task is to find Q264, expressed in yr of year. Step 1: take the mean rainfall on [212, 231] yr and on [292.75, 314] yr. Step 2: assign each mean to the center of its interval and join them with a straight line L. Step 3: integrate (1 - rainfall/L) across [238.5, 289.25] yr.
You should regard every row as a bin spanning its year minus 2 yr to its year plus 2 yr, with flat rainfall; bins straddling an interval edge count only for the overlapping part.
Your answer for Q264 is -3.56 yr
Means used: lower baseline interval 22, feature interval 22.5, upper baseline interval 20.2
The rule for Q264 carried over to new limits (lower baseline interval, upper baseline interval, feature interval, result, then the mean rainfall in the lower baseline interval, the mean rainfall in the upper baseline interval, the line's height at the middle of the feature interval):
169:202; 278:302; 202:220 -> -0.6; 23.1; 20.1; 22.3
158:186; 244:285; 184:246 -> -1.0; 23.5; 22.3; 22.9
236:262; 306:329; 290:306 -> 0.8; 24.6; 19.8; 21.2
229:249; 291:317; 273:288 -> 0.9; 25.1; 20.1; 21.9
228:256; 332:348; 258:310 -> 3.3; 24.7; 18.6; 22.1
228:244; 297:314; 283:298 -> 1.2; 24.9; 20.3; 21.3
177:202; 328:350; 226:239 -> -1.5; 22.8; 18.4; 21.5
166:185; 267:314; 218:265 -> -4.2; 23.9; 20.3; 21.9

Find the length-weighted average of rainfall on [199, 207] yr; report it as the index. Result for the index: 23.3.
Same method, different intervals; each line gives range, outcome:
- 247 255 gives 24.2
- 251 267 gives 22.6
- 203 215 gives 24.2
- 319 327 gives 19.3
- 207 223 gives 22.4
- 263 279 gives 21.4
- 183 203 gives 22.1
